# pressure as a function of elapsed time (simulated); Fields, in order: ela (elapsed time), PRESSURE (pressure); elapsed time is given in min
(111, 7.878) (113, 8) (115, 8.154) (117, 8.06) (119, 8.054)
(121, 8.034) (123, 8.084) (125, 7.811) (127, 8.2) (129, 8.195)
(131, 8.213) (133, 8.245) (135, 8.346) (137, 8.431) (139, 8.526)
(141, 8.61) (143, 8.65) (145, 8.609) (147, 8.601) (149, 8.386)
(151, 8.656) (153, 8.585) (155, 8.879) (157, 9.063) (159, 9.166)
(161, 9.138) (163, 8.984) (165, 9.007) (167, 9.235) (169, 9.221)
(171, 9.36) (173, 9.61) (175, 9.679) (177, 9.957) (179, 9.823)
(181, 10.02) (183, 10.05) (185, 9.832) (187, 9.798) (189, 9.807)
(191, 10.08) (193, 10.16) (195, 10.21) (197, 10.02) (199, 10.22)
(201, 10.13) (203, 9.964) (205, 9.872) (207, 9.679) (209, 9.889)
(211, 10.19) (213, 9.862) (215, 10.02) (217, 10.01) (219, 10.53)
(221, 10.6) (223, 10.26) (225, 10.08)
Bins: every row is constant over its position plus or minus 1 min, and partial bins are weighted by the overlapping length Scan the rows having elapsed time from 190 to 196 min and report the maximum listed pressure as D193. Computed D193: 10.21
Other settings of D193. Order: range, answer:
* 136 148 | 8.65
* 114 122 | 8.154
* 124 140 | 8.526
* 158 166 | 9.166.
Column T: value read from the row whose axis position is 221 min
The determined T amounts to 10.6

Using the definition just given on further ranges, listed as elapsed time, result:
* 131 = 8.213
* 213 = 9.862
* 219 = 10.53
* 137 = 8.431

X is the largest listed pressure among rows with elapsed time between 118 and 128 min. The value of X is 8.2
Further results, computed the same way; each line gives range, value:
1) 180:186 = 10.05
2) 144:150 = 8.609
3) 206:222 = 10.6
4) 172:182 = 10.02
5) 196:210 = 10.22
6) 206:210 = 9.889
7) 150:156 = 8.879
